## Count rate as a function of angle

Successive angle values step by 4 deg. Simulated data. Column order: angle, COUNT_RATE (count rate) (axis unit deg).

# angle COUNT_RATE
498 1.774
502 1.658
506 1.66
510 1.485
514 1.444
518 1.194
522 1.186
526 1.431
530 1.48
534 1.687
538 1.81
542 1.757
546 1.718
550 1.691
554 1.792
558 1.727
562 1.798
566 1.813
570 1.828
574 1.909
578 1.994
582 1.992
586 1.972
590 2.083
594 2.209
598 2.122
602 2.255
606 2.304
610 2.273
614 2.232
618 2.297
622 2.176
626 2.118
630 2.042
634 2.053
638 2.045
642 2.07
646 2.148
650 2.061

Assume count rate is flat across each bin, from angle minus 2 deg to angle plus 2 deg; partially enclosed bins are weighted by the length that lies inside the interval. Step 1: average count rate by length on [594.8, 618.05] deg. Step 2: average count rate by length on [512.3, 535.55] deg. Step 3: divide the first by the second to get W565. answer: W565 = 1.60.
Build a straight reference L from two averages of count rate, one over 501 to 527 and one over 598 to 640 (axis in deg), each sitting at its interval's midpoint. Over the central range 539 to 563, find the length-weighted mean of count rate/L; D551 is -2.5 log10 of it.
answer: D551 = -0.04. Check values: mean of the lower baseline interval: 1.43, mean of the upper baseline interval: 2.18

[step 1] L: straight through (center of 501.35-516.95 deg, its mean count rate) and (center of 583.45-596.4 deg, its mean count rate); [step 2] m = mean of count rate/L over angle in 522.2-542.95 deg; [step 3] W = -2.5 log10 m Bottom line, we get 0.071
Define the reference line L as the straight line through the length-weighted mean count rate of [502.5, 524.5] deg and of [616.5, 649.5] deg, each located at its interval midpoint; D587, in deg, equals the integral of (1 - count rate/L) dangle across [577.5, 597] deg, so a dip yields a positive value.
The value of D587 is -2.24 deg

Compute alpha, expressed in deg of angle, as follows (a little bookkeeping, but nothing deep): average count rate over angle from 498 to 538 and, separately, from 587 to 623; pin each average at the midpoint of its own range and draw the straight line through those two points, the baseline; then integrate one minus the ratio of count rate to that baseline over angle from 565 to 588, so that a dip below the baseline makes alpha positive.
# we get 0.7 deg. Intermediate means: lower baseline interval 1.5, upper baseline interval 2.21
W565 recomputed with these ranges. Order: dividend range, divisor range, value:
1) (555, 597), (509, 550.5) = 1.26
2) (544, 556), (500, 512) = 1.08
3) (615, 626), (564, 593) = 1.14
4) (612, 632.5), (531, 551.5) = 1.26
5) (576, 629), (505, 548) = 1.41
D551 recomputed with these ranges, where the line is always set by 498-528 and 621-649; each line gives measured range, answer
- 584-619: -0.15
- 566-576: -0.06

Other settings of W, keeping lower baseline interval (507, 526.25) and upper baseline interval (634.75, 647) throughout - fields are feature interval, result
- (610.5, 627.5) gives -0.14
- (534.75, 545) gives -0.18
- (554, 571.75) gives -0.11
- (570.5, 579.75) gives -0.14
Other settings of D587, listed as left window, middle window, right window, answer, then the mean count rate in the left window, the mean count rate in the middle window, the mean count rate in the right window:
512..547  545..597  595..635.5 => -1.4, 1.52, 1.89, 2.19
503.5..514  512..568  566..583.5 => 3.9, 1.55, 1.61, 1.92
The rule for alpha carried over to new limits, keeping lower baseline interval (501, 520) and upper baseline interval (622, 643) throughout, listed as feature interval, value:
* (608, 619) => -1.6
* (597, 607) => -1.6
